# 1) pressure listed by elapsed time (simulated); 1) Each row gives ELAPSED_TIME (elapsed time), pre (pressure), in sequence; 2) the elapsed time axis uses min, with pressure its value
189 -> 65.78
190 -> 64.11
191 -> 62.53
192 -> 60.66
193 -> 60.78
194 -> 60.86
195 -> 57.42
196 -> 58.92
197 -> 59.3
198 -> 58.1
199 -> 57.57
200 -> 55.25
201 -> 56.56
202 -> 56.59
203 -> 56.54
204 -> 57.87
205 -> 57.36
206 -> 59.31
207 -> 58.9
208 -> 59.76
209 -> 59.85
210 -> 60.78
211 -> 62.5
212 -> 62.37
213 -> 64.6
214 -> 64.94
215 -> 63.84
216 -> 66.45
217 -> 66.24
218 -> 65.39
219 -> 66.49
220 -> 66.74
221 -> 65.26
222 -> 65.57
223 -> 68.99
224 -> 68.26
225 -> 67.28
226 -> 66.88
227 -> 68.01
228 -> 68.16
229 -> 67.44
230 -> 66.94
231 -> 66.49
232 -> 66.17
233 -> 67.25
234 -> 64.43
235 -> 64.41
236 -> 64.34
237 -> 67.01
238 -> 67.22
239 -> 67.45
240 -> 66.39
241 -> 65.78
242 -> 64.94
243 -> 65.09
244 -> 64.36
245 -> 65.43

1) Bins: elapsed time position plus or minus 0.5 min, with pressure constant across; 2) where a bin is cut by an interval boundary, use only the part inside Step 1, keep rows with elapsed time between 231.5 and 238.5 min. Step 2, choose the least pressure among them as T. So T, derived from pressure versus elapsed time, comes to 64.34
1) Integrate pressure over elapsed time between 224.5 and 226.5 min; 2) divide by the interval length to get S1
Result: 67.1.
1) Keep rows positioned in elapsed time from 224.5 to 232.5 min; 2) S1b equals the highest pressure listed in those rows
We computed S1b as 68.16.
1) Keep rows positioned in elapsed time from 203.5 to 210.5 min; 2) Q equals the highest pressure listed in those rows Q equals 60.78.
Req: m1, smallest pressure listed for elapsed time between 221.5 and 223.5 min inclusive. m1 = 65.57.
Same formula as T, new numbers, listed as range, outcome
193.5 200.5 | 55.25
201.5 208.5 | 56.54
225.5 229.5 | 66.88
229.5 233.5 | 66.17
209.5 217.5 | 60.78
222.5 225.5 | 67.28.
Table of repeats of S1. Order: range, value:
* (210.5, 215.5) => 63.6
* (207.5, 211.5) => 60.7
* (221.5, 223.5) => 67.3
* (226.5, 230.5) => 67.6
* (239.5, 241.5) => 66.1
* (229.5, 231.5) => 66.7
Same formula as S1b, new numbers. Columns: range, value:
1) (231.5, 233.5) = 67.25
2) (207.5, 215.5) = 64.94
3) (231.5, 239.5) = 67.45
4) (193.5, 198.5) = 60.86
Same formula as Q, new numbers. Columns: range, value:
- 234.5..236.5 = 64.41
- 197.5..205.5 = 58.1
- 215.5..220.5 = 66.74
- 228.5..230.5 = 67.44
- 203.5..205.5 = 57.87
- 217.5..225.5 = 68.99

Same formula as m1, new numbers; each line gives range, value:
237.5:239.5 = 67.22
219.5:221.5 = 65.26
